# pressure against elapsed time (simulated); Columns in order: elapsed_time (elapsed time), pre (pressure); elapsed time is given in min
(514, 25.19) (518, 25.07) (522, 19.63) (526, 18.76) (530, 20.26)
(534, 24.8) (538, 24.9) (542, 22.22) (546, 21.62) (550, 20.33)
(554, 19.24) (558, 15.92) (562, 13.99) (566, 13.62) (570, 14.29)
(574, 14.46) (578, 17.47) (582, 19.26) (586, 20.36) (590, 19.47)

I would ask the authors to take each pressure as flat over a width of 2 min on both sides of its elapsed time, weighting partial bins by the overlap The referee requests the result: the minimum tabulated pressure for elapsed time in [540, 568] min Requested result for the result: 13.62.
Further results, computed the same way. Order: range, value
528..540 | 20.26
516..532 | 18.76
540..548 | 21.62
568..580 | 14.29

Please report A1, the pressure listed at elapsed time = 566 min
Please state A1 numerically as 13.62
